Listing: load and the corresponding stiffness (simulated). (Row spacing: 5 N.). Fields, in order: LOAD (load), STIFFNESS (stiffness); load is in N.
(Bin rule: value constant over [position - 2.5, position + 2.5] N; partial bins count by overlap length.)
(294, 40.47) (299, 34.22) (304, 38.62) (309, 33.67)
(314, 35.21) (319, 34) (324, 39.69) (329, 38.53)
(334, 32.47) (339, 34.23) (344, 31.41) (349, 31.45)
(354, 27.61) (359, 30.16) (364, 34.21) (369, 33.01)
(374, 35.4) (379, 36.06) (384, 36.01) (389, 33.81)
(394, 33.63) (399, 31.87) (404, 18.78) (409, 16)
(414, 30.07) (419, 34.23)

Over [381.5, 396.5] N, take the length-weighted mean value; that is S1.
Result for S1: 34.5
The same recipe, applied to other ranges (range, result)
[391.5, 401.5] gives 32.8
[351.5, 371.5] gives 31.2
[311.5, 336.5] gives 36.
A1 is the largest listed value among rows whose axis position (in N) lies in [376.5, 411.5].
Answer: 36.06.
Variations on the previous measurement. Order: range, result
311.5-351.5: 39.69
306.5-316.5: 35.21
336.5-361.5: 34.23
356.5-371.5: 34.21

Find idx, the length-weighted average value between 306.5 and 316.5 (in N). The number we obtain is 34.4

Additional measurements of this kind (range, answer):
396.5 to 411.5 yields 22.2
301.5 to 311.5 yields 36.1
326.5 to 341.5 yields 35.1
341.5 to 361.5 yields 30.2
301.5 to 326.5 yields 36.2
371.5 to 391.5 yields 35.3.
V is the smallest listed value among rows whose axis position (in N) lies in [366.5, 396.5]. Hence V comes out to 33.01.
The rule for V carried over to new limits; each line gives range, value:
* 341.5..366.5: 27.61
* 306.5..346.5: 31.41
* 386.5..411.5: 16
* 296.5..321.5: 33.67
